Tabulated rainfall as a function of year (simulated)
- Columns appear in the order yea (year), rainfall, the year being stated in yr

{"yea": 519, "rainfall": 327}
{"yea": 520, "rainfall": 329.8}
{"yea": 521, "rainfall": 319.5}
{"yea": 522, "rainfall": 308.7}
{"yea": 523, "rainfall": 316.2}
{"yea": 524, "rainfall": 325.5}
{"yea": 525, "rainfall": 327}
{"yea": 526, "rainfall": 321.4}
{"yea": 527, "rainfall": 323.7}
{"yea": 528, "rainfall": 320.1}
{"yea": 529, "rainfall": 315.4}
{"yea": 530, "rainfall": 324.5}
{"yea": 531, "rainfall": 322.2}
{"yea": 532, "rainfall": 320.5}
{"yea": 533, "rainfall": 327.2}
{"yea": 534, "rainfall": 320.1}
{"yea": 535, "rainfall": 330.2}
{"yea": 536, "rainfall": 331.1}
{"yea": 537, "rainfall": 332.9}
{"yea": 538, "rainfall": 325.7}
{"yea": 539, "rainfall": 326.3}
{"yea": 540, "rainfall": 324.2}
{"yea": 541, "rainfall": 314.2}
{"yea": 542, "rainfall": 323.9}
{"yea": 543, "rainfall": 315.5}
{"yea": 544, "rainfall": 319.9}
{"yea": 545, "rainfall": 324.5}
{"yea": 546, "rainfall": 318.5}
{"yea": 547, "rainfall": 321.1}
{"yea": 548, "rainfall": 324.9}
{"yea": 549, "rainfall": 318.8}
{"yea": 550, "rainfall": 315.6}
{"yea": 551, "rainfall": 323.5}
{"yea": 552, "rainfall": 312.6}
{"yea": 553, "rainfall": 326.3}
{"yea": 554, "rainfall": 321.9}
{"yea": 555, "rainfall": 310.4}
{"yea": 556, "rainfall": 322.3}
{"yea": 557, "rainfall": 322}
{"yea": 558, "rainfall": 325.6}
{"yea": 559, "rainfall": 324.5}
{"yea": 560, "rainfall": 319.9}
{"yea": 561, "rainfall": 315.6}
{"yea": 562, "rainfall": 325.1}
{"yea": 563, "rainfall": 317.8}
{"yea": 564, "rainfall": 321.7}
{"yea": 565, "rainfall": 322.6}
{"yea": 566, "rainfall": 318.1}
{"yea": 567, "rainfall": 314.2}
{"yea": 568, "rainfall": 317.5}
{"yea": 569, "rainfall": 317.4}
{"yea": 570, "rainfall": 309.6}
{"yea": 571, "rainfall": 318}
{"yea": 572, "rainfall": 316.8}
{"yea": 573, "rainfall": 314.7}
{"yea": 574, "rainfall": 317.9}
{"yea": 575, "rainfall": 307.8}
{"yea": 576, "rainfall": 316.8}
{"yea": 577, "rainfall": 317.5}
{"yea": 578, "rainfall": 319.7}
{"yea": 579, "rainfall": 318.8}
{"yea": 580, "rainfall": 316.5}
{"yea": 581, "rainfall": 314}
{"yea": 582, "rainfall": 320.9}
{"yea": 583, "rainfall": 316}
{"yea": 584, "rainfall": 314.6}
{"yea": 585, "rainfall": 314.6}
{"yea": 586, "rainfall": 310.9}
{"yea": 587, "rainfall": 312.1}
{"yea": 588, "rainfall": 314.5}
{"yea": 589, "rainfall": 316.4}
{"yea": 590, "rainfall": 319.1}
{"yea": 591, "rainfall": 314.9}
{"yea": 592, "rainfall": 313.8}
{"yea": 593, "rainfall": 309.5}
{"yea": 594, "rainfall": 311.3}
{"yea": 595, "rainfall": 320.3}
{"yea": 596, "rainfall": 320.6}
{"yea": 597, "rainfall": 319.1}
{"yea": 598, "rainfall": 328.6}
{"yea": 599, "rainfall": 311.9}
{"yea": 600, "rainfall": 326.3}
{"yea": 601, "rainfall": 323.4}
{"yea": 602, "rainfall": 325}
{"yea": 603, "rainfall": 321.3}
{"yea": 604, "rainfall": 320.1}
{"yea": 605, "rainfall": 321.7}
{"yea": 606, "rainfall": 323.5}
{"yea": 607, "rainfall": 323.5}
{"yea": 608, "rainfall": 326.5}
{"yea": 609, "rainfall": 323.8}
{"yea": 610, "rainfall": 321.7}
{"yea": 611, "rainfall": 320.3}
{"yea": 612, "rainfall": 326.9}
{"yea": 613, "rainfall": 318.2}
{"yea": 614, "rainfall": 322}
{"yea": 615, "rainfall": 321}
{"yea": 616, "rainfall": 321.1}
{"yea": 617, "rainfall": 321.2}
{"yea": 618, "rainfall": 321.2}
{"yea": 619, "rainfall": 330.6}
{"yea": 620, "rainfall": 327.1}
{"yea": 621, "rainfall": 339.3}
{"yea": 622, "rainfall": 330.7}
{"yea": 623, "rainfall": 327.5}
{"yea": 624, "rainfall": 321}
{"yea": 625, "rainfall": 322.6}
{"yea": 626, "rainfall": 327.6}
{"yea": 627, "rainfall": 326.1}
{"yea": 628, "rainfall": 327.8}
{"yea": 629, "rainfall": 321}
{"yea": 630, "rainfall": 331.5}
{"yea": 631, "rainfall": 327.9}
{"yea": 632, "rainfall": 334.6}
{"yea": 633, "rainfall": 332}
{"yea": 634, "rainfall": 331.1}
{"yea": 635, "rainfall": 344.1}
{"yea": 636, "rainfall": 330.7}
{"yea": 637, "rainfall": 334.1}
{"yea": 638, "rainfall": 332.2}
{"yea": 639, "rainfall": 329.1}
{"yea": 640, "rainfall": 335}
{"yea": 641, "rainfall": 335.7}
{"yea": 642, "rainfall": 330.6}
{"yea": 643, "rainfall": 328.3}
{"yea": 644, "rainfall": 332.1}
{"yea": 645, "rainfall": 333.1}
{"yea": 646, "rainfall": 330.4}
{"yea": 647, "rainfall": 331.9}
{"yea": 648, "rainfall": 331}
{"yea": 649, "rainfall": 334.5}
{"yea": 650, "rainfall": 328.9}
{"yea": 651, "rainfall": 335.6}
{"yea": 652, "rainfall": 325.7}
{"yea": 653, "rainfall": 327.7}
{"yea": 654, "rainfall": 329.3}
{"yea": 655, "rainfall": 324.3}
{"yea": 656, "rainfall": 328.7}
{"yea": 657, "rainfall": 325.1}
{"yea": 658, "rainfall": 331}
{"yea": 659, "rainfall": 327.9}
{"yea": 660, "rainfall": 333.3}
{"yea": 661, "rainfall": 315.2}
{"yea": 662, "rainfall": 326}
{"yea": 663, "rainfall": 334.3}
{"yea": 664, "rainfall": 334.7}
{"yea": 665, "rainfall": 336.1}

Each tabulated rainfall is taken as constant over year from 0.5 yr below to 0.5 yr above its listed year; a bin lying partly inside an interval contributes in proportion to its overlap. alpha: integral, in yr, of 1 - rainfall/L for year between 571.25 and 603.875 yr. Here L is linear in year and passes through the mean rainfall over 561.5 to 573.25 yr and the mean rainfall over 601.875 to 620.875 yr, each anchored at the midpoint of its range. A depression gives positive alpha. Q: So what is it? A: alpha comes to 0.3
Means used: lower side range 318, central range 317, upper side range 323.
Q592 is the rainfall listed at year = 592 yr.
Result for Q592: 313.8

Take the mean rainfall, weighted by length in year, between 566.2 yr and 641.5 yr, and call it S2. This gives 322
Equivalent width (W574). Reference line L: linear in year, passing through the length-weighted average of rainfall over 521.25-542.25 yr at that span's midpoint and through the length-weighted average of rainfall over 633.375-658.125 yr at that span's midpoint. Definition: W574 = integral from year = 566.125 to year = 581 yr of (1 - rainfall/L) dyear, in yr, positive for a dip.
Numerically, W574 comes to 0.5 yr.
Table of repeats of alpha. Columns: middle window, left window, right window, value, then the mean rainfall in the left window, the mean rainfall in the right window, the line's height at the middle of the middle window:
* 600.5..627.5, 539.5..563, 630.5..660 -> 0.3 yr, 320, 331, 328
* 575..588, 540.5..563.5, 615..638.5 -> 0.3 yr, 320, 329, 324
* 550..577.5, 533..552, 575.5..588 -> 0.1 yr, 323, 316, 319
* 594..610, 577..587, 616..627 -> 0.0 yr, 316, 327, 321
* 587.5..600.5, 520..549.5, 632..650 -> 0.4 yr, 322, 333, 328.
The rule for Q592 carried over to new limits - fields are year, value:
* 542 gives 323.9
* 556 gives 322.3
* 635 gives 344.1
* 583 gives 316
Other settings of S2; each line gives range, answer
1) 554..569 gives 320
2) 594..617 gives 322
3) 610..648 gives 329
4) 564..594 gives 316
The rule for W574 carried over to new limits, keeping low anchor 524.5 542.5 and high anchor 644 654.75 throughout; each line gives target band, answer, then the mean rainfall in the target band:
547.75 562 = 0.21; 320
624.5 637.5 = -0.02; 330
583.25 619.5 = 0.90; 320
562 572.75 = 0.27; 318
